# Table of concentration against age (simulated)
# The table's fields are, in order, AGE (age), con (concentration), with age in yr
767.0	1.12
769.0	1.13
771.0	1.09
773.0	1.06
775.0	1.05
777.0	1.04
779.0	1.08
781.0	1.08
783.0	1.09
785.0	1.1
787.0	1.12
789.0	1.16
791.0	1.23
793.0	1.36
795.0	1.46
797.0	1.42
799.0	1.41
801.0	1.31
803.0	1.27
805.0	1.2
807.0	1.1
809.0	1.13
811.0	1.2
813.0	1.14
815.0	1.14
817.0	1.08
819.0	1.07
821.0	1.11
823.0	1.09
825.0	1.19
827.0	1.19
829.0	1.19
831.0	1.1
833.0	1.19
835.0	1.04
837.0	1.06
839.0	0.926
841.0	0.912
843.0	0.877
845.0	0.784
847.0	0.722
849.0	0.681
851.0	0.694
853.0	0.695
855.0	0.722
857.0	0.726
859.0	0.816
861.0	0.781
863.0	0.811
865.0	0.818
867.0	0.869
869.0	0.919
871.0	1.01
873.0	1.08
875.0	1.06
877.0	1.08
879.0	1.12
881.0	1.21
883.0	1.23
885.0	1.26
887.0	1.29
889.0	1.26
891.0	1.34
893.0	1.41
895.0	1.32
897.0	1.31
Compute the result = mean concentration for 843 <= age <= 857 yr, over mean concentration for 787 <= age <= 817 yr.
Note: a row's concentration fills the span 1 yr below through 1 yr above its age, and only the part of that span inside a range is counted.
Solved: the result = 0.59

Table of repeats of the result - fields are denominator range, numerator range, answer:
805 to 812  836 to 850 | 0.74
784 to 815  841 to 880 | 0.69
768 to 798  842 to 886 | 0.78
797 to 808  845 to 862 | 0.58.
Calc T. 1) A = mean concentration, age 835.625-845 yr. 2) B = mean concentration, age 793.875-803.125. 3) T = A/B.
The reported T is 0.7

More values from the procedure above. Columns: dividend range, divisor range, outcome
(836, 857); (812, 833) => 0.71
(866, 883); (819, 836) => 0.93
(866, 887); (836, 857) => 1.36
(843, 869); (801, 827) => 0.67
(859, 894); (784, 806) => 0.85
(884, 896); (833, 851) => 1.49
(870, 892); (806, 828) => 1.04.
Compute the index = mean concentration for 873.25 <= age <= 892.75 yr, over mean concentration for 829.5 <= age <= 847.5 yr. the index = 1.25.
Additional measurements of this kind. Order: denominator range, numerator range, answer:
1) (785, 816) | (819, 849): 0.82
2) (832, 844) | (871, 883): 1.11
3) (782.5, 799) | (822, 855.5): 0.75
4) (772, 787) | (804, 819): 1.06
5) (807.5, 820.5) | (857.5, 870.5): 0.75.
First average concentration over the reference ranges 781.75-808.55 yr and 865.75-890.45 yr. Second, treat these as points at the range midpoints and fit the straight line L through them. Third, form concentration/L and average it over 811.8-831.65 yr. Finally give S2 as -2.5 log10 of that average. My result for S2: 0.067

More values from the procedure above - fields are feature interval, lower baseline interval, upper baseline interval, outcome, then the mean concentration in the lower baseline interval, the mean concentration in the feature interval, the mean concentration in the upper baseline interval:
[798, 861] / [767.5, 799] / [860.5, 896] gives 0.12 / 1.17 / 1.02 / 1.11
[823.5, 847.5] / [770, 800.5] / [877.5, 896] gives 0.20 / 1.19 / 1.02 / 1.27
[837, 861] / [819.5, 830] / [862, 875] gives 0.29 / 1.15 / 0.79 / 0.929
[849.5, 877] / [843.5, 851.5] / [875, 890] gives 0.11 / 0.732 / 0.852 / 1.2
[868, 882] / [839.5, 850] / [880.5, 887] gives 0.08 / 0.801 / 1.07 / 1.24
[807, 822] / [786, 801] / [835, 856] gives -0.01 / 1.31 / 1.12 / 0.818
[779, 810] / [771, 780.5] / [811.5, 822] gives -0.13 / 1.06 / 1.22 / 1.11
